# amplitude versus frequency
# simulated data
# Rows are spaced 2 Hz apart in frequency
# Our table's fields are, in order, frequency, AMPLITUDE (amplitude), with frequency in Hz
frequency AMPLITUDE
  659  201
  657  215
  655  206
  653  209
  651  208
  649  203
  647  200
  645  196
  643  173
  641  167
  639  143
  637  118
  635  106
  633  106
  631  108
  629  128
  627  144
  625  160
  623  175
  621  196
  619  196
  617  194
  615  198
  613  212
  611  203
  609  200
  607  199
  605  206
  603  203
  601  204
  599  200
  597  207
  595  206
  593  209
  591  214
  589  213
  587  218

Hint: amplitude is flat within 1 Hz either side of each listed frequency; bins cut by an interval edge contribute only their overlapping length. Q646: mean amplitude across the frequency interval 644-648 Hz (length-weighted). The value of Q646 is 198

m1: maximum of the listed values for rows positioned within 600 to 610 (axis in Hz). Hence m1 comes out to 206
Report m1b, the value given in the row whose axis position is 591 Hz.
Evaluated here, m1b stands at 214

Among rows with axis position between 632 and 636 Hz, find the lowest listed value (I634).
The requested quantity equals 106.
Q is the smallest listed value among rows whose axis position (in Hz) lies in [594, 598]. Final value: 206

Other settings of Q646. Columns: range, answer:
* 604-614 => 204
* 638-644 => 161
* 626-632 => 127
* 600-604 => 204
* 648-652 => 206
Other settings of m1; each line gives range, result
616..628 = 196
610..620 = 212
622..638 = 175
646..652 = 208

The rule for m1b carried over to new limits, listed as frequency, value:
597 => 207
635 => 106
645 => 196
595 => 206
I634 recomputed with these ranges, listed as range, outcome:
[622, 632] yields 108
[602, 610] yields 199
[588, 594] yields 209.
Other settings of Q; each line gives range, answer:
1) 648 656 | 203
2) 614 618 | 194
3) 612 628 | 144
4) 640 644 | 167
